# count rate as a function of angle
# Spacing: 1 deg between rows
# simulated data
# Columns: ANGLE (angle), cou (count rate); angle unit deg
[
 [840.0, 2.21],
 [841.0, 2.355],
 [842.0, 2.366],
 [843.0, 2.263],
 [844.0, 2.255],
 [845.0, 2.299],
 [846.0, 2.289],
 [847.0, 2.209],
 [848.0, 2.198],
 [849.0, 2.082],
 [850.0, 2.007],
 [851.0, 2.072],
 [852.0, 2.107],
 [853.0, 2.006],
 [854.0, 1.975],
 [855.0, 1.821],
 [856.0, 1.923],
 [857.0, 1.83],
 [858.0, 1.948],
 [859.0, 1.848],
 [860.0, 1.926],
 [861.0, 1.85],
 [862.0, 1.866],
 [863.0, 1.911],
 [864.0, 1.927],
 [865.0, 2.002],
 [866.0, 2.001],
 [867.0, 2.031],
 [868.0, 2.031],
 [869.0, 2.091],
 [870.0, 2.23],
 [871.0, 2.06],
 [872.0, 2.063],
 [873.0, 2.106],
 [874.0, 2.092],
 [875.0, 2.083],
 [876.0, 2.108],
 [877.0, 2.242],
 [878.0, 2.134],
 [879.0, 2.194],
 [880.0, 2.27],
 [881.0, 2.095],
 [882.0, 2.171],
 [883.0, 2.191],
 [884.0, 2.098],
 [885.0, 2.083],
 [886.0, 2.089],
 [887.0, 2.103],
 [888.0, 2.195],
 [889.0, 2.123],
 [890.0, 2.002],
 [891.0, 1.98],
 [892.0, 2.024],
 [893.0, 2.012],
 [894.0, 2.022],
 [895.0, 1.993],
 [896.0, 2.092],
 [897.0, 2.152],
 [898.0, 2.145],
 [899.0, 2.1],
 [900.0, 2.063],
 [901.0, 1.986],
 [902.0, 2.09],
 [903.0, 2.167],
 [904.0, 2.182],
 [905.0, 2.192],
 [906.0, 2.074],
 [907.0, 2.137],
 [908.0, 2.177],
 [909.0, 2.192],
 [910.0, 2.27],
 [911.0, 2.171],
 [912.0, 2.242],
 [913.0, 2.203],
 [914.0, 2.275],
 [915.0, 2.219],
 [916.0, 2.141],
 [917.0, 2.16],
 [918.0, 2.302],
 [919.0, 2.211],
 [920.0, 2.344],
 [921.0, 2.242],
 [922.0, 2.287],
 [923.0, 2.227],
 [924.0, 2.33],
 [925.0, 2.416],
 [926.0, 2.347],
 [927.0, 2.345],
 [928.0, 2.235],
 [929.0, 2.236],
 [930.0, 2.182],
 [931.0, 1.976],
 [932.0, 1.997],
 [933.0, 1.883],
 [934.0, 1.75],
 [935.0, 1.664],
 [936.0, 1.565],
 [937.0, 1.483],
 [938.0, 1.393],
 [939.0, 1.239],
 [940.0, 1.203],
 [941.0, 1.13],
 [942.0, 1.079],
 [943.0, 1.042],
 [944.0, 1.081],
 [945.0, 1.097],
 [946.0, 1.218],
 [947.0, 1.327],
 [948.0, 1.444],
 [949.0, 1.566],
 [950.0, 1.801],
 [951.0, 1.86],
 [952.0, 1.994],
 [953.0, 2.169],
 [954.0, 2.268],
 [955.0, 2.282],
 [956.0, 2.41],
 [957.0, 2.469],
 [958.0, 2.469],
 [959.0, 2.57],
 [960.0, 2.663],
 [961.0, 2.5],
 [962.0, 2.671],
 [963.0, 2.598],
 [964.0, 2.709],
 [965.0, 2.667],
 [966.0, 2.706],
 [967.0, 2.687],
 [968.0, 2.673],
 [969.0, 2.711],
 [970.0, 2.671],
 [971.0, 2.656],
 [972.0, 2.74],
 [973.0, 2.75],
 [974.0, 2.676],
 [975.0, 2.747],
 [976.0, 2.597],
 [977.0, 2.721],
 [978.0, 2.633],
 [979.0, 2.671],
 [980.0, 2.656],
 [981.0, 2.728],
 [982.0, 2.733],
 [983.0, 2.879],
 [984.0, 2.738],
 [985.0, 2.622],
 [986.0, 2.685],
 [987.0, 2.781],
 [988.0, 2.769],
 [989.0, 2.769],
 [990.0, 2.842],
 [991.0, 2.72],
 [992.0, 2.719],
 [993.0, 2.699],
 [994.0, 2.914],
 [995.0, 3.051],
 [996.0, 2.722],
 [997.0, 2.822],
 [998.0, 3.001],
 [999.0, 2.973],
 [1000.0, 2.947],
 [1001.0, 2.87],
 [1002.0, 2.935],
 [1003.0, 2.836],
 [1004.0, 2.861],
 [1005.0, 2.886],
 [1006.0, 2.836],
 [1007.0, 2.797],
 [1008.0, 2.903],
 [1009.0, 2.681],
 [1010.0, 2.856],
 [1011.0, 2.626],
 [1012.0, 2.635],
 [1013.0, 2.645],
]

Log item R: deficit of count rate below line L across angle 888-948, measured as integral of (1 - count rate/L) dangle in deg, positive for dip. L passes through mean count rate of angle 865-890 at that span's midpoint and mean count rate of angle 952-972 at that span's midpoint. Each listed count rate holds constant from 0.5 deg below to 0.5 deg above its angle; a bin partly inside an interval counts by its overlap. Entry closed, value 9.2 deg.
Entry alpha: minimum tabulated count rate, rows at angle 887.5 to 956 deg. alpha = 1.042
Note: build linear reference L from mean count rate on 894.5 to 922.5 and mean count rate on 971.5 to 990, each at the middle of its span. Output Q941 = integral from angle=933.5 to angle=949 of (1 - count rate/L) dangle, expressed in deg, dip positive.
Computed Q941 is 7.0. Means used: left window 2.17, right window 2.72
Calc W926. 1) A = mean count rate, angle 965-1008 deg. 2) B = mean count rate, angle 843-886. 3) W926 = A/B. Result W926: 1.3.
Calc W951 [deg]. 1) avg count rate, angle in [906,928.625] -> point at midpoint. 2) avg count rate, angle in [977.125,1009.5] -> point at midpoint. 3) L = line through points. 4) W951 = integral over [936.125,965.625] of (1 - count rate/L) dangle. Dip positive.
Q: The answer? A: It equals 7.4 deg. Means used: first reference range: 2.24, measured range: 1.88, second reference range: 2.8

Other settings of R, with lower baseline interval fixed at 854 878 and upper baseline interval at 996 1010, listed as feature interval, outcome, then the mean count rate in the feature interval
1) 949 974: 1.31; 2.47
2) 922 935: 1.35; 2.15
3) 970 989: 0.05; 2.71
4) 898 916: 0.80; 2.16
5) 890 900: 0.59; 2.06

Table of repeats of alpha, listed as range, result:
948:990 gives 1.444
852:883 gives 1.821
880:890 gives 2.002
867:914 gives 1.98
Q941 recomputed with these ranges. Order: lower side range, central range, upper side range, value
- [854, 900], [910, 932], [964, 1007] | 0.97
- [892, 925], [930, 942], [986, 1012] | 4.00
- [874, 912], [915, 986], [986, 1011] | 9.18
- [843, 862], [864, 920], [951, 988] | 2.55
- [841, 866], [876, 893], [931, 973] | -0.71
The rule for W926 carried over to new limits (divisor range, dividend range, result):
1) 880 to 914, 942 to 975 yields 1.04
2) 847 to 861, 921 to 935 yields 1.09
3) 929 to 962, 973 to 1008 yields 1.55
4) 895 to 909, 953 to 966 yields 1.19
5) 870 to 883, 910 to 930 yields 1.05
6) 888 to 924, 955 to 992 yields 1.24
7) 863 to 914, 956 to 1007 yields 1.30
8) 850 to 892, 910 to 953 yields 0.91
